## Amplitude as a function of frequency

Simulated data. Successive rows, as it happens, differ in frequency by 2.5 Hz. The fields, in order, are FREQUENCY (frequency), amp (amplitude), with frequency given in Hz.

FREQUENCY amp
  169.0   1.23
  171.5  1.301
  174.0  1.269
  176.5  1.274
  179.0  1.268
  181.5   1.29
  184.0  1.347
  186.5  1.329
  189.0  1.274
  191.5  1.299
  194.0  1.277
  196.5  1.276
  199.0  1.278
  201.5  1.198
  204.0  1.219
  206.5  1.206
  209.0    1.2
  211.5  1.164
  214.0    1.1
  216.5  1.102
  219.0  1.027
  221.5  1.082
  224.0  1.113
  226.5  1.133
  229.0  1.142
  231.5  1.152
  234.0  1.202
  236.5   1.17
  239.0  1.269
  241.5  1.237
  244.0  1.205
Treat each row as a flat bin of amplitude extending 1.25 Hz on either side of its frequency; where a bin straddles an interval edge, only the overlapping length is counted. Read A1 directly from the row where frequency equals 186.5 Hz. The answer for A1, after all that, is 1.329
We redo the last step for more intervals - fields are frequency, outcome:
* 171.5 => 1.301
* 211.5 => 1.164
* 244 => 1.205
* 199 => 1.278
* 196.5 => 1.276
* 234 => 1.202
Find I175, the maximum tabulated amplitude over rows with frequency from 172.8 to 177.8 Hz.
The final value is 1.274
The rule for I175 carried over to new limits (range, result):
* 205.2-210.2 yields 1.206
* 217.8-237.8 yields 1.202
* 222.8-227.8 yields 1.133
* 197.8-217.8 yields 1.278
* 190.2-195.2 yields 1.299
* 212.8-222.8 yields 1.102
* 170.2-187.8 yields 1.347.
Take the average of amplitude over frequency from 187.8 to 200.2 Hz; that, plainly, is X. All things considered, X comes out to 1.28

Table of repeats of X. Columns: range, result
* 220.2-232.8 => 1.12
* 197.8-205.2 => 1.23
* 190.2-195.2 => 1.29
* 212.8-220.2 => 1.08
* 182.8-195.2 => 1.31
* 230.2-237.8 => 1.18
